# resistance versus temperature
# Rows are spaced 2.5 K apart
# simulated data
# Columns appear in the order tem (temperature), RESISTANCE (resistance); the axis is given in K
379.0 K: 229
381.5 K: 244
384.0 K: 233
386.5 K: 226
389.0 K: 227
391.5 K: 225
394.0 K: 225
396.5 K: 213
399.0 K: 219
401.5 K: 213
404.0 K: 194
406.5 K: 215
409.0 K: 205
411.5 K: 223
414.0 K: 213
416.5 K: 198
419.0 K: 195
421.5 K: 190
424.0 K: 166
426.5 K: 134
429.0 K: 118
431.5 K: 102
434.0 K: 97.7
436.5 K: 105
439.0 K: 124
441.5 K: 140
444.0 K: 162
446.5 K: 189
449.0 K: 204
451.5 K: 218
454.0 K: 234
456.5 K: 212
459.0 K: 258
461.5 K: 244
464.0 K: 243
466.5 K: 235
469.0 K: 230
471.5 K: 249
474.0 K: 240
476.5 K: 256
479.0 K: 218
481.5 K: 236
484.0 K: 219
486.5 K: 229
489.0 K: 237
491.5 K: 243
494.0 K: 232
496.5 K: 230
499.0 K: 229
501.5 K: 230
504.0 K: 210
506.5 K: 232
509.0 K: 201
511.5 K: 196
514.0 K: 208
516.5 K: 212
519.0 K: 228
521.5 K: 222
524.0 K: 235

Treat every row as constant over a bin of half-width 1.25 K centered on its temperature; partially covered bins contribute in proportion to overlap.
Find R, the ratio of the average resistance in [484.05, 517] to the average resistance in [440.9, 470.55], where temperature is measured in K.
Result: 1.0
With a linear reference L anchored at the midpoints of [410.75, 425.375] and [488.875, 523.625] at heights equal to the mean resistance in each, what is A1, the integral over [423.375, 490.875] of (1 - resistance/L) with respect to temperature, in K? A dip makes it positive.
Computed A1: 3.78 K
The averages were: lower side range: 196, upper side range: 222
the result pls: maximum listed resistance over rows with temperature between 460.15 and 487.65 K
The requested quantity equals 256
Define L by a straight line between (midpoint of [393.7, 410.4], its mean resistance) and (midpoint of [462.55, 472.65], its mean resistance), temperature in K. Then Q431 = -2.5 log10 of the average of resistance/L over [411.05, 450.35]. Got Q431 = 0.37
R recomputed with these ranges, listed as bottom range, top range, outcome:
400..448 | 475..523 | 1.34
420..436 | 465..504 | 1.74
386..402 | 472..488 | 1.06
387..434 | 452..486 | 1.23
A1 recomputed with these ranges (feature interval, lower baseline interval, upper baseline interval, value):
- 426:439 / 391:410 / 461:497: 6.5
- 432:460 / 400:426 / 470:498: 5.6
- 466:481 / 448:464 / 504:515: -1.0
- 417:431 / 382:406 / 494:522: 3.8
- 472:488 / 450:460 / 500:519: -0.8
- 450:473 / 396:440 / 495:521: -4.8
